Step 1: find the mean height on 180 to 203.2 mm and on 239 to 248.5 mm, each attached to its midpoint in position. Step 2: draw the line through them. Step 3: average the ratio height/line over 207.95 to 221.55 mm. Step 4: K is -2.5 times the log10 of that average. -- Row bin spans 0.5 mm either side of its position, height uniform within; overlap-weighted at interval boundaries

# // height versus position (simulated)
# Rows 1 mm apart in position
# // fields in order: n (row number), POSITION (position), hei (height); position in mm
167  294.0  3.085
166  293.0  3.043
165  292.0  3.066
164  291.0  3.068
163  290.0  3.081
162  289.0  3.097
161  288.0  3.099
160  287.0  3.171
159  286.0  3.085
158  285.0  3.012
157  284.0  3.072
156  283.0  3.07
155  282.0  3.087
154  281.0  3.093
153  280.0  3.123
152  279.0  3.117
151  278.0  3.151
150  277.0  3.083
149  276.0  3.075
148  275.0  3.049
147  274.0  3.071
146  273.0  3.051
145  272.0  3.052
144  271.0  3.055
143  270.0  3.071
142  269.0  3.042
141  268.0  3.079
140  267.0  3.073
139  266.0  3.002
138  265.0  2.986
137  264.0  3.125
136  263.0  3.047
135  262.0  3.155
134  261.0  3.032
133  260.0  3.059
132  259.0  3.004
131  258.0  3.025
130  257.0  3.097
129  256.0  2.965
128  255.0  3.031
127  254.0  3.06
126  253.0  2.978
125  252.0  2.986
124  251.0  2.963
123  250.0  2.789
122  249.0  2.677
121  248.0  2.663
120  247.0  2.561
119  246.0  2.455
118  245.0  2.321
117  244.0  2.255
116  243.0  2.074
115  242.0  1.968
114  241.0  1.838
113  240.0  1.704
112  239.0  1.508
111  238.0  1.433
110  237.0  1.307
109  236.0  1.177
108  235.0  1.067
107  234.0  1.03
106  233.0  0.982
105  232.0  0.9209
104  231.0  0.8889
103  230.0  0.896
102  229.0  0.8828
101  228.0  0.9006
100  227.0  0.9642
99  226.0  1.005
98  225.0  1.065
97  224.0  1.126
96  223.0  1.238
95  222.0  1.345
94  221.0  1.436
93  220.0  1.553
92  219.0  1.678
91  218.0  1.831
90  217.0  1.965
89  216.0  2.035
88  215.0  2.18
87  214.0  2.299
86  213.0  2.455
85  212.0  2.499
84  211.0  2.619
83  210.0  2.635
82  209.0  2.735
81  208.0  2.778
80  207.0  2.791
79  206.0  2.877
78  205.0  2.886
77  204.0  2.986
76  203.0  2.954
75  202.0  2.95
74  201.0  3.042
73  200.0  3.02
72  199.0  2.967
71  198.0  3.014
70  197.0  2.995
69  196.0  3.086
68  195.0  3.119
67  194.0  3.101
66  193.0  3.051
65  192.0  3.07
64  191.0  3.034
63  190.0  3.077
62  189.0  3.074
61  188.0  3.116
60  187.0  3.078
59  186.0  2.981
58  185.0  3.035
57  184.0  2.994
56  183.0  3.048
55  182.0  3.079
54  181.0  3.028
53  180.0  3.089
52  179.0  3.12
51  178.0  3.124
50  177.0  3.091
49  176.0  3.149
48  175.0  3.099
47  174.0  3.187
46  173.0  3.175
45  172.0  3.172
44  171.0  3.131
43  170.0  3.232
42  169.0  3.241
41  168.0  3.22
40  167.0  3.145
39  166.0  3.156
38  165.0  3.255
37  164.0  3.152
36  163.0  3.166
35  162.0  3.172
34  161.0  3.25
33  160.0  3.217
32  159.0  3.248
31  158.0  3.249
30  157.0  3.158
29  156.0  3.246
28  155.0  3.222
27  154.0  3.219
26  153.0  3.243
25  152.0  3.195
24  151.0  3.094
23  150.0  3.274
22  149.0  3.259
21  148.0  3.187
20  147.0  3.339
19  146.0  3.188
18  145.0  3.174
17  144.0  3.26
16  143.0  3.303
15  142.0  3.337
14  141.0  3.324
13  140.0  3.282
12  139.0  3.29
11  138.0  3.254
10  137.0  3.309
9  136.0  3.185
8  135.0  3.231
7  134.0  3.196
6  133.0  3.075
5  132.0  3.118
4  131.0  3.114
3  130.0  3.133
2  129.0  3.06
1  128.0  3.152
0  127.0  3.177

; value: 0.22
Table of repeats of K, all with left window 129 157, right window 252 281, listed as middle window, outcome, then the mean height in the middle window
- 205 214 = 0.18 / 2.66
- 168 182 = 0.01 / 3.14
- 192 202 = 0.04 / 3.04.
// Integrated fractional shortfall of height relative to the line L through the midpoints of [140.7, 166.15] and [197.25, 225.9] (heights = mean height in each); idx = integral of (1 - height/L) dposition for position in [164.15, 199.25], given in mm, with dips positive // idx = -4.2 mm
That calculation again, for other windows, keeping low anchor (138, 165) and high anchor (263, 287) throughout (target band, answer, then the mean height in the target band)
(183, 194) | 0.5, 3.05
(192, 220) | 4.3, 2.67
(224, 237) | 8.8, 1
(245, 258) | 1.1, 2.84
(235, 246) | 4.8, 1.76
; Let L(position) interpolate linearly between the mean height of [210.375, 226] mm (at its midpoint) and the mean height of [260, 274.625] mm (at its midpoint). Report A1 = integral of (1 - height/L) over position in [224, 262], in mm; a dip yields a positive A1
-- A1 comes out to 7.6 mm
